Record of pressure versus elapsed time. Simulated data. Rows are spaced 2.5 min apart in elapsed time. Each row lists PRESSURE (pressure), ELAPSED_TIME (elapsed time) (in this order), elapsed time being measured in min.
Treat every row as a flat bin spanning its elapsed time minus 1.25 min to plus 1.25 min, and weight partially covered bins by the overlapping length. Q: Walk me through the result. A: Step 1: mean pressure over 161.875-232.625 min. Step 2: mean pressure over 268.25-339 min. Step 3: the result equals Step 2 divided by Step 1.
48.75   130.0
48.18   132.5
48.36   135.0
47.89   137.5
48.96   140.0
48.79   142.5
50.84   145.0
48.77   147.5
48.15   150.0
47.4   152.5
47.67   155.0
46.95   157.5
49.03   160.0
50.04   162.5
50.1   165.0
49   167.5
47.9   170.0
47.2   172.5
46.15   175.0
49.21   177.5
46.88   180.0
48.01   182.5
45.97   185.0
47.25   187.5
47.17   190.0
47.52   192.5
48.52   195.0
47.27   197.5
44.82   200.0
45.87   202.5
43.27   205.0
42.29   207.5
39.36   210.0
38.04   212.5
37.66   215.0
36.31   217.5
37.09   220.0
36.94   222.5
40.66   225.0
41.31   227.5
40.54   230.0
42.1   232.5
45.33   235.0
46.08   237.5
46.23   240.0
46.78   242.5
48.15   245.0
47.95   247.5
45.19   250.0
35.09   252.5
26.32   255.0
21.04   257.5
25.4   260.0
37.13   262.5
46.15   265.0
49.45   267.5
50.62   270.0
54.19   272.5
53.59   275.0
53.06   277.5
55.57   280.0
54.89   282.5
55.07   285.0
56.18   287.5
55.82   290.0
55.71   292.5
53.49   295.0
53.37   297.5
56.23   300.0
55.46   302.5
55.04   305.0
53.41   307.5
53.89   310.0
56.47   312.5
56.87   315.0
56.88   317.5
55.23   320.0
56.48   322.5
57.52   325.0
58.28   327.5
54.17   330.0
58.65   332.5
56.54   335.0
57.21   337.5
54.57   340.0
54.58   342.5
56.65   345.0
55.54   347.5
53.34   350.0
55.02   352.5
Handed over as 1.25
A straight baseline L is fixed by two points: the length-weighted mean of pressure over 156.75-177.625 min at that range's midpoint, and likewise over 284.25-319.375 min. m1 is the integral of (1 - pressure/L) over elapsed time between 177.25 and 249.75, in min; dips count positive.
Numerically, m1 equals 9.75 min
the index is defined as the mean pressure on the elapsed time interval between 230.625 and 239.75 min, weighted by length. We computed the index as 44.4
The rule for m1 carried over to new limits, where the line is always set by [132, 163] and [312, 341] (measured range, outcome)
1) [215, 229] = 3.6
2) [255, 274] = 5.0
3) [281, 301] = 0.0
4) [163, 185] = 0.8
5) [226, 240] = 2.4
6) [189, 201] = 0.8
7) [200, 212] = 2.0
